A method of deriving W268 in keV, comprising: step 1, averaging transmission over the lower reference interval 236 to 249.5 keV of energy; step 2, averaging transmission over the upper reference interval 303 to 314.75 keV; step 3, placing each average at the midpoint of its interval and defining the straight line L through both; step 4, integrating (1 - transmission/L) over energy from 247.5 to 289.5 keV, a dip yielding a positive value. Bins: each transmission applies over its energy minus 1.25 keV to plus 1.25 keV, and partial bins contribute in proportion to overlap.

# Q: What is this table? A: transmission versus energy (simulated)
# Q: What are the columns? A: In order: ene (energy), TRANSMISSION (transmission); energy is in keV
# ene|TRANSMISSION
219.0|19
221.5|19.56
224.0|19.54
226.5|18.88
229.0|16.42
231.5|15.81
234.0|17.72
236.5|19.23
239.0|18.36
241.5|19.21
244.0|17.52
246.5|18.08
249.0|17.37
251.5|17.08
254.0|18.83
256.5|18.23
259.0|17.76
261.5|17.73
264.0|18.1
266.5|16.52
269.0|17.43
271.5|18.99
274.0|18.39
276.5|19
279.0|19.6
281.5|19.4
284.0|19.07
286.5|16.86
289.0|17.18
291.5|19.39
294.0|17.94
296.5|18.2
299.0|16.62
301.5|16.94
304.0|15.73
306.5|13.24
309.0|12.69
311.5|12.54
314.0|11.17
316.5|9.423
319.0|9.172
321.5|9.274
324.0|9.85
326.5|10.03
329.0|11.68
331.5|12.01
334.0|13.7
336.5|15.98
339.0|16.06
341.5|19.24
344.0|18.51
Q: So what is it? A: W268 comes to -4.9 keV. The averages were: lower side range 18.3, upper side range 13.1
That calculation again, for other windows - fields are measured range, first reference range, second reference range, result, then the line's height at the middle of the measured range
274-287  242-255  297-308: -1.8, 16.6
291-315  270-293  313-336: -0.8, 14.8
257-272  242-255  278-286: 0.6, 18.4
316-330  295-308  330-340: 4.7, 15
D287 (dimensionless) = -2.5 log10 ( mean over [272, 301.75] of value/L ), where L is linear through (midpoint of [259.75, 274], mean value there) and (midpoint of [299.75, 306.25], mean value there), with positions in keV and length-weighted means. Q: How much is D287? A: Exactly -0.10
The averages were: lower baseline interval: 17.8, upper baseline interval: 15.9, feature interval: 18.3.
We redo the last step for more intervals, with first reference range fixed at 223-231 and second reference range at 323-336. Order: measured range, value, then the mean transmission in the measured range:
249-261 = -0.10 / 17.9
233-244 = -0.07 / 18.5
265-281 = -0.21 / 18.4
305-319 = 0.11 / 11.6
